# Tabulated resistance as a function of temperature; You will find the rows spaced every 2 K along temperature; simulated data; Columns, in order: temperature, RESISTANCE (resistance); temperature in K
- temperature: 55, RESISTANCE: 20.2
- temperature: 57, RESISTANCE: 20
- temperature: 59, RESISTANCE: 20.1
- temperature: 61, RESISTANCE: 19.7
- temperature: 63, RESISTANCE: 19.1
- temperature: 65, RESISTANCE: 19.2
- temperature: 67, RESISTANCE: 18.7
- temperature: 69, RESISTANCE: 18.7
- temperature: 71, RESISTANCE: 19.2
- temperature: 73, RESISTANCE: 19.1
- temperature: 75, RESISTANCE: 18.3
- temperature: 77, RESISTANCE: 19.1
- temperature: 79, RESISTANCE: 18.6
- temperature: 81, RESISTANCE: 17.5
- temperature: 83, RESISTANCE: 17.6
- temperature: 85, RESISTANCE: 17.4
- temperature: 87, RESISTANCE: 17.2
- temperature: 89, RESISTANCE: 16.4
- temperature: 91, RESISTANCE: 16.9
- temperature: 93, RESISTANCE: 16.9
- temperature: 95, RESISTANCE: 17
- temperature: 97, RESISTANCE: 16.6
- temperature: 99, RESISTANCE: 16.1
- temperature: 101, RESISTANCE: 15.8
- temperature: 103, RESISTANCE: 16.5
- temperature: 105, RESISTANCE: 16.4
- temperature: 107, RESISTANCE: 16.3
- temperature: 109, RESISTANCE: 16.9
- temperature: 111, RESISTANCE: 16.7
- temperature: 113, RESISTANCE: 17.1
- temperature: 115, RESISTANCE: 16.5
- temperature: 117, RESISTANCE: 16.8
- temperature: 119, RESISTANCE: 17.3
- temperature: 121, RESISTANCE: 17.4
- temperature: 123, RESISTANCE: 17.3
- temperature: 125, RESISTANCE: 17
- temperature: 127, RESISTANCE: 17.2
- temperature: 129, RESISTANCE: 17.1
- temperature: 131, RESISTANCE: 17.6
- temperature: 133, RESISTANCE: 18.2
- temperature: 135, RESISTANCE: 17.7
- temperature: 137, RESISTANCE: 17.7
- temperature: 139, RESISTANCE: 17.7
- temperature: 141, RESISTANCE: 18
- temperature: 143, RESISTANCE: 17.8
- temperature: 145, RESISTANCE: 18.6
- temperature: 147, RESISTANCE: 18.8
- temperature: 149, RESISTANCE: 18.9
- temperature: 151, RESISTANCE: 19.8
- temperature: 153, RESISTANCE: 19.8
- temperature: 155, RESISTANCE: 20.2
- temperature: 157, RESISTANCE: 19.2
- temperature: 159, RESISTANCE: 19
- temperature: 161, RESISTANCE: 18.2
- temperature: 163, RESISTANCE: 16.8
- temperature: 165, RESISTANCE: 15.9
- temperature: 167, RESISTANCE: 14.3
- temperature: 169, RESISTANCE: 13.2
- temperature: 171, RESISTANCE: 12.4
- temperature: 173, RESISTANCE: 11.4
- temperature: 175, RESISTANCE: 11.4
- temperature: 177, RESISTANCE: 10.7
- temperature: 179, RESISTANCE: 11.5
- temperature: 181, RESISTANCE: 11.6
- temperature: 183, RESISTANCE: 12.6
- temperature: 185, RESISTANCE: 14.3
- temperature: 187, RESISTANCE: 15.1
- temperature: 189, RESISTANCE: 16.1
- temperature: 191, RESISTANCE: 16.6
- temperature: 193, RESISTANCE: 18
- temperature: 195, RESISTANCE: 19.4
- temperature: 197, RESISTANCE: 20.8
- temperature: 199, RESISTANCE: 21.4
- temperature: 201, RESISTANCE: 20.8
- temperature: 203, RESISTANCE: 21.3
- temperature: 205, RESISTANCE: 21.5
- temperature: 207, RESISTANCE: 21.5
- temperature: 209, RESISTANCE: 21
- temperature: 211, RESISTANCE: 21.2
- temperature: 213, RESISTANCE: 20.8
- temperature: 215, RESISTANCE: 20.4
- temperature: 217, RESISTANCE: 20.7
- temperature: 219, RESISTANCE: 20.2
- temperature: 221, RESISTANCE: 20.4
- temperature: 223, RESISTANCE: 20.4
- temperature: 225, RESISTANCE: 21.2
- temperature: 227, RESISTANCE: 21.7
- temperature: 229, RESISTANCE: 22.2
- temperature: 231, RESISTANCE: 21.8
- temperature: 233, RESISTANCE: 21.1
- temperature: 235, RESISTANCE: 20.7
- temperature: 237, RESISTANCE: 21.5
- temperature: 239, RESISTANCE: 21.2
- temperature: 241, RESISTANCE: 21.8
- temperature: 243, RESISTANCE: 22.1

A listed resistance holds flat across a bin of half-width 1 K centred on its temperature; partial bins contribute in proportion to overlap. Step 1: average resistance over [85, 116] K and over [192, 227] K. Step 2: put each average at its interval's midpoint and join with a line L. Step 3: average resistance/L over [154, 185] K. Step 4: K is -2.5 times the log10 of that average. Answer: 0.30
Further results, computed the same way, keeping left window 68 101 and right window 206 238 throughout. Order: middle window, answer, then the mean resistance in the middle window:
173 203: 0.271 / 15.8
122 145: 0.073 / 17.6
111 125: 0.086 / 17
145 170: 0.090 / 17.9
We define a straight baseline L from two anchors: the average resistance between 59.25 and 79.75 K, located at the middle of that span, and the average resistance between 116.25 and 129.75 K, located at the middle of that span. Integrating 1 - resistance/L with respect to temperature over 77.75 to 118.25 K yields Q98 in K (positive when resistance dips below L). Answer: 2.6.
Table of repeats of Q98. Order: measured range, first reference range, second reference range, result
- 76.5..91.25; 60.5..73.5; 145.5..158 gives 1.2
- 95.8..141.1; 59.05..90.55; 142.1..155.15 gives 4.3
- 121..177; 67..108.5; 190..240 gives 5.9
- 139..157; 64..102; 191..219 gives 0.3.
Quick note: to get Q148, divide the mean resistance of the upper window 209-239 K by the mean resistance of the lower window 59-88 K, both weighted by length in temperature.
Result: 1.13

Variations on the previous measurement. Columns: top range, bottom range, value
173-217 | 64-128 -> 1.01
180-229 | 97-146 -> 1.12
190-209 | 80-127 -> 1.20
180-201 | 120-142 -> 0.96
